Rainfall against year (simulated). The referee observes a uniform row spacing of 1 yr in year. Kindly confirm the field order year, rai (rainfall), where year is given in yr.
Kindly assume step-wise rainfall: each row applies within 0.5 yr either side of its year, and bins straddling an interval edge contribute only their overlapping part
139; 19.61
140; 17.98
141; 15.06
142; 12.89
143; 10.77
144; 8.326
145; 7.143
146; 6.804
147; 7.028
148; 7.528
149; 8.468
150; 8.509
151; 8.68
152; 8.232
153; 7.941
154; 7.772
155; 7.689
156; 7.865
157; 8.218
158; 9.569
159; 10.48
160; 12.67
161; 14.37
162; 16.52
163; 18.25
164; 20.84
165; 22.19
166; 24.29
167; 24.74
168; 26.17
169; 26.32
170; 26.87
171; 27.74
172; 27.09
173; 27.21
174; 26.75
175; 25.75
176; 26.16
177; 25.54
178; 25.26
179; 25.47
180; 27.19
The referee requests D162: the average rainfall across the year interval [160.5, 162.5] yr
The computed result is 15.4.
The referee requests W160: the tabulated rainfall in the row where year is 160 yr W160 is 12.67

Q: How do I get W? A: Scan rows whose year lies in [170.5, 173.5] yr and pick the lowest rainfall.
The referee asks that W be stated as 27.09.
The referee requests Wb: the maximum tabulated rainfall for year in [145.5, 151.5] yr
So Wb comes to 8.68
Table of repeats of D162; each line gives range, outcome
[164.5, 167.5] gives 23.7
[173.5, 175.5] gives 26.2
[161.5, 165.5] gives 19.4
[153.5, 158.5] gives 8.22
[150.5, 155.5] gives 8.06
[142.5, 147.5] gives 8.01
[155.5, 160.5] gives 9.76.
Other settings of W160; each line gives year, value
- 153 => 7.941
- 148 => 7.528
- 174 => 26.75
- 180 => 27.19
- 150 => 8.509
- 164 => 20.84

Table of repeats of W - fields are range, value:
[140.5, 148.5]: 6.804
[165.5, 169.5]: 24.29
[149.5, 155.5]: 7.689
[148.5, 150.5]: 8.468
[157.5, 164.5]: 9.569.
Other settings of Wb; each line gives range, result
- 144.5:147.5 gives 7.143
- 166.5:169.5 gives 26.32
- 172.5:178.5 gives 27.21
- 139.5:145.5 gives 17.98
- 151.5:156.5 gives 8.232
